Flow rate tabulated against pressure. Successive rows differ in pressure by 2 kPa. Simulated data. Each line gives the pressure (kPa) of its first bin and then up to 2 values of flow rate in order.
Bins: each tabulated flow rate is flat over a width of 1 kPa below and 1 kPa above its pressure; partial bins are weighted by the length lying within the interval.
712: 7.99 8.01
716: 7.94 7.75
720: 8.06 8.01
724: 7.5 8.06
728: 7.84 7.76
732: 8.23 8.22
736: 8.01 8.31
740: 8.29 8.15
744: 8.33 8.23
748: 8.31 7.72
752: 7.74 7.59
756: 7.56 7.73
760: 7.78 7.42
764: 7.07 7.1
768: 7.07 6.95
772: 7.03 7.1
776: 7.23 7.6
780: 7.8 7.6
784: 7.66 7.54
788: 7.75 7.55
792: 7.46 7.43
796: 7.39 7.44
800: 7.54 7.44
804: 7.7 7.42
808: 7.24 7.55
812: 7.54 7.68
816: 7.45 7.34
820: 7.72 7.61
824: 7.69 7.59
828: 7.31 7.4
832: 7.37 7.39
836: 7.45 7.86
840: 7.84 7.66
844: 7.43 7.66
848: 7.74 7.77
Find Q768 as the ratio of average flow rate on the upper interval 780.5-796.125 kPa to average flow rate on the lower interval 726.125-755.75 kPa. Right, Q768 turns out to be 0.9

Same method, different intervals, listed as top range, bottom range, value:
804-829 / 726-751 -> 0.93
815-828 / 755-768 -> 1.02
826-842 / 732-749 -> 0.91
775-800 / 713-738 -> 0.95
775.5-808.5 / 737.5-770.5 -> 0.97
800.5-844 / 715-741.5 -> 0.94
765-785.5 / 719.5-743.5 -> 0.91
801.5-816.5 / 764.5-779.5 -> 1.05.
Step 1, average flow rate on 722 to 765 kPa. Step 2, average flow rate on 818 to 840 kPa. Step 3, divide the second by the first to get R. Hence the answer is 1.0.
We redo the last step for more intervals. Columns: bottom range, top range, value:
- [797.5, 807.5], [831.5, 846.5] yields 1.01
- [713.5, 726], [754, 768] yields 0.94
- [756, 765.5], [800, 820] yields 1.00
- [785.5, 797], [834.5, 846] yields 1.02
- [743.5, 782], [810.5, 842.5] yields 1.00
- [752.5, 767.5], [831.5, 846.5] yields 1.02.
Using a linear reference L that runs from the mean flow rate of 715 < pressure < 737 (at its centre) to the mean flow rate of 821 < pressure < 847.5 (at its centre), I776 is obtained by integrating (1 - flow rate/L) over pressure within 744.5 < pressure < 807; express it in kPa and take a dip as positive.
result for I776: 1.99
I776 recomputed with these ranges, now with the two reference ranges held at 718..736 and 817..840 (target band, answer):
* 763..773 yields 0.95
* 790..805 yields 0.34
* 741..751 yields -0.35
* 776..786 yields 0.16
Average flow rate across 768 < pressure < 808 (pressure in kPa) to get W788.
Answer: 7.44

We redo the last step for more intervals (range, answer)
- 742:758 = 7.93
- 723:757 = 7.99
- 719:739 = 8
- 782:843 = 7.53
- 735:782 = 7.66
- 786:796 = 7.53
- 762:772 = 7.08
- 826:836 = 7.4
